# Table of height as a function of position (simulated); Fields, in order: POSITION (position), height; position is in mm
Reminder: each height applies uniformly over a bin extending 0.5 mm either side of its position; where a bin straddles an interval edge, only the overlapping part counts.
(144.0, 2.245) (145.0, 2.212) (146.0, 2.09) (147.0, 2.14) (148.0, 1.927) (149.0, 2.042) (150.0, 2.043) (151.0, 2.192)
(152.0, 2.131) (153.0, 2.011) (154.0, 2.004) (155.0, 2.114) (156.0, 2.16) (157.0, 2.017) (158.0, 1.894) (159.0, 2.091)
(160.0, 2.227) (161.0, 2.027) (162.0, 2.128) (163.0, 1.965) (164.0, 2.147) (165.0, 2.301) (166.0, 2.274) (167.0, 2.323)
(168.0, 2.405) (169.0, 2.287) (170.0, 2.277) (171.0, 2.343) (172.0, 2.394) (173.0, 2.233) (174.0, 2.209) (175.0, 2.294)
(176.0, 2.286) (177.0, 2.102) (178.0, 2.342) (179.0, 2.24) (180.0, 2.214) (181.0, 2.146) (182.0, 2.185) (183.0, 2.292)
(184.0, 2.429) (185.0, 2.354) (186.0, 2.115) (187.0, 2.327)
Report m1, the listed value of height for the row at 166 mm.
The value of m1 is 2.274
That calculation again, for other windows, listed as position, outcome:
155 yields 2.114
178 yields 2.342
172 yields 2.394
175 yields 2.294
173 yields 2.233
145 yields 2.212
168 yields 2.405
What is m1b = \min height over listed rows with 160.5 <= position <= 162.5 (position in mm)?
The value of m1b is 2.027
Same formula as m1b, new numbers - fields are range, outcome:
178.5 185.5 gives 2.146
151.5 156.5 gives 2.004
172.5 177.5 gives 2.102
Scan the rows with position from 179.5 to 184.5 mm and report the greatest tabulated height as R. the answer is 2.429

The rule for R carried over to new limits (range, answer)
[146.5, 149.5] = 2.14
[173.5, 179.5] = 2.342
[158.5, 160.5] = 2.227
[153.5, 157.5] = 2.16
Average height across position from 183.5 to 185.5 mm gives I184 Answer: 2.39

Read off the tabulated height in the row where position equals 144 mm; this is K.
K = 2.245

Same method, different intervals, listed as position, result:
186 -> 2.115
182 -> 2.185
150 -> 2.043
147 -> 2.14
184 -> 2.429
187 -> 2.327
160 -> 2.227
